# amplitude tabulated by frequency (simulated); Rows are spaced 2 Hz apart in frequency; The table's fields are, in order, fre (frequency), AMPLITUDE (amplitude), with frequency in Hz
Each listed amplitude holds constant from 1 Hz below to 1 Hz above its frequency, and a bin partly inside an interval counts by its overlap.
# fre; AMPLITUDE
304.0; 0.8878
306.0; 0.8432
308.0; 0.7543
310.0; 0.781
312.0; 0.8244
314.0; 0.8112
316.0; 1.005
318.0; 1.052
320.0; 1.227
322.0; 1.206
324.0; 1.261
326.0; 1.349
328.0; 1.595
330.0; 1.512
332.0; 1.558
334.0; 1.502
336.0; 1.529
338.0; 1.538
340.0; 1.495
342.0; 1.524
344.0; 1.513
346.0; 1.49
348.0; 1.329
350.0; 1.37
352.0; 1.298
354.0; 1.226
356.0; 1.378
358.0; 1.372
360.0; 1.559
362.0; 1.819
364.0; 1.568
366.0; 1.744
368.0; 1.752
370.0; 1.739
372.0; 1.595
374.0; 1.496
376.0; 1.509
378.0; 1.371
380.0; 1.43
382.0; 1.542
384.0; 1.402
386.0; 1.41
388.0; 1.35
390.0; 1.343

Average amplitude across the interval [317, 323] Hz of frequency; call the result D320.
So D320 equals 1.16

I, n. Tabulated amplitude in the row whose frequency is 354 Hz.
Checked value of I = 1.226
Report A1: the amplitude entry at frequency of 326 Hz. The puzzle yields 1.349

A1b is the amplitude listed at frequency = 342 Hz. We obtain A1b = 1.524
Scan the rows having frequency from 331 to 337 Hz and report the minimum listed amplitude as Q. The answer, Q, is 1.502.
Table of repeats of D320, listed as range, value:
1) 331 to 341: 1.52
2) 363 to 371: 1.7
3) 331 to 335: 1.53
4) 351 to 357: 1.3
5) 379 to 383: 1.49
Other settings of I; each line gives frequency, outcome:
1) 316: 1.005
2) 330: 1.512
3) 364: 1.568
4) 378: 1.371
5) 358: 1.372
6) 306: 0.8432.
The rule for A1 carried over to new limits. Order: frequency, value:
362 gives 1.819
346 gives 1.49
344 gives 1.513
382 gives 1.542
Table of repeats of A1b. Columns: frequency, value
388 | 1.35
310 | 0.781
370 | 1.739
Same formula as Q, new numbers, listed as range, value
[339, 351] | 1.329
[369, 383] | 1.371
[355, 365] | 1.372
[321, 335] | 1.206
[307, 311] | 0.7543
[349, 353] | 1.298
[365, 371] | 1.739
